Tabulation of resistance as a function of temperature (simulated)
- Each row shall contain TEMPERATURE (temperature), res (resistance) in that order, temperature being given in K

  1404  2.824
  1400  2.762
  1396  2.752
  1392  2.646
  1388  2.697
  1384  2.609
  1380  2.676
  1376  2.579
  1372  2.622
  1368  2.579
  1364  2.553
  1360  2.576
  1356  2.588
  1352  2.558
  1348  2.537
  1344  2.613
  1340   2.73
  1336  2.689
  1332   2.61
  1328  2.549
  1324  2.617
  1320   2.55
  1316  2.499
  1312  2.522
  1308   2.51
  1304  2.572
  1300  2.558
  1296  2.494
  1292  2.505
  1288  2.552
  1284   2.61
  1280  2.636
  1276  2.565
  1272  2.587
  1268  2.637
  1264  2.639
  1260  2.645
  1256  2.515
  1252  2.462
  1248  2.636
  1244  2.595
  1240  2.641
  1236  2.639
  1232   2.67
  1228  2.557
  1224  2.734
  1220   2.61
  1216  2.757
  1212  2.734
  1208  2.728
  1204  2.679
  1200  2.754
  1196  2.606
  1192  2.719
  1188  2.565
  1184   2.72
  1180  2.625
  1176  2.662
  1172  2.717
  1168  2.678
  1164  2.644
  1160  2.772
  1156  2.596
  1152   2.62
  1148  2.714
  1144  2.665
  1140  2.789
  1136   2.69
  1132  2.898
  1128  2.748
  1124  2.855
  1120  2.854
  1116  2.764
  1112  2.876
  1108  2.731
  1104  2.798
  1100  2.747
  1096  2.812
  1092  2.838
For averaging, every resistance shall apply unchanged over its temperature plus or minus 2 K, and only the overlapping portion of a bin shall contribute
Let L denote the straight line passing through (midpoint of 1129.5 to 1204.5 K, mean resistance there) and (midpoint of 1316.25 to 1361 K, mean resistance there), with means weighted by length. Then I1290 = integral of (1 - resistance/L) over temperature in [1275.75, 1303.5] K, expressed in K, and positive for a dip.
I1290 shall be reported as 0.7 K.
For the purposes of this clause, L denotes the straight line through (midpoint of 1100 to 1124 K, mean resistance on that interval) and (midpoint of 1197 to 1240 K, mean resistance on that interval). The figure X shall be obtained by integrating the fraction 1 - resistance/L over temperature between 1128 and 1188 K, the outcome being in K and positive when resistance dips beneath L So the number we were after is 1.2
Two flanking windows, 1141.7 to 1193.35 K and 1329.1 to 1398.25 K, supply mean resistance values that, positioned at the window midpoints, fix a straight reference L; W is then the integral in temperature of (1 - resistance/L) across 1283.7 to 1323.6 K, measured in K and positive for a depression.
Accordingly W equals 1.5 K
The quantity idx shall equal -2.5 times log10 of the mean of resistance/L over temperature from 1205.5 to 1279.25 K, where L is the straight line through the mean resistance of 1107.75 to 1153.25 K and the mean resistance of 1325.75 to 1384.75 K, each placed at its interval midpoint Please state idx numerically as 0.02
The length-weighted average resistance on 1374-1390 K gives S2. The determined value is 2.64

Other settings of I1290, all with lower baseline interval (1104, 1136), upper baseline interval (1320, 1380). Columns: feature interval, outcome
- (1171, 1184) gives 0.4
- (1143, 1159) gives 0.7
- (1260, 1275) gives 0.3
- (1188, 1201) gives 0.3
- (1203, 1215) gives 0.0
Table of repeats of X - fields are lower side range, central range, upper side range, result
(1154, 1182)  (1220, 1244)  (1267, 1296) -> -0.2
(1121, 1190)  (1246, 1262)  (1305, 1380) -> 0.5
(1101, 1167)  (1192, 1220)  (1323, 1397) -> 0.0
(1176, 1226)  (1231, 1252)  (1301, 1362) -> 0.3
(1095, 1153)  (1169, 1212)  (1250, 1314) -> 0.1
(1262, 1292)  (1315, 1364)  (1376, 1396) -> 0.7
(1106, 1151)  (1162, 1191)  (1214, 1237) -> 0.6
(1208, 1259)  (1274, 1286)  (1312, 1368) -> 0.0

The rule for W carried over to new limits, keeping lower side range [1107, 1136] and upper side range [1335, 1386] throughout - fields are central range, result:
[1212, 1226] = 0.1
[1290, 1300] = 0.6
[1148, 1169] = 0.9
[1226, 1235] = 0.3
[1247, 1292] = 1.7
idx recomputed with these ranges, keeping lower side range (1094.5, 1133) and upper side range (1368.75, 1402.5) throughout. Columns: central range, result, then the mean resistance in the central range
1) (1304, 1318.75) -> 0.08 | 2.52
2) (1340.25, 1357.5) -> 0.04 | 2.59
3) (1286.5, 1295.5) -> 0.08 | 2.52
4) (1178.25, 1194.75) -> 0.05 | 2.66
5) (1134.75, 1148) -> 0.03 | 2.72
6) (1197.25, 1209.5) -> 0.02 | 2.71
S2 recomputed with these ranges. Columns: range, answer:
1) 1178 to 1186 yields 2.67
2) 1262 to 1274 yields 2.62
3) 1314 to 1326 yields 2.56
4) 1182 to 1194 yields 2.67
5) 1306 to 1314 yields 2.52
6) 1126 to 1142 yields 2.78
